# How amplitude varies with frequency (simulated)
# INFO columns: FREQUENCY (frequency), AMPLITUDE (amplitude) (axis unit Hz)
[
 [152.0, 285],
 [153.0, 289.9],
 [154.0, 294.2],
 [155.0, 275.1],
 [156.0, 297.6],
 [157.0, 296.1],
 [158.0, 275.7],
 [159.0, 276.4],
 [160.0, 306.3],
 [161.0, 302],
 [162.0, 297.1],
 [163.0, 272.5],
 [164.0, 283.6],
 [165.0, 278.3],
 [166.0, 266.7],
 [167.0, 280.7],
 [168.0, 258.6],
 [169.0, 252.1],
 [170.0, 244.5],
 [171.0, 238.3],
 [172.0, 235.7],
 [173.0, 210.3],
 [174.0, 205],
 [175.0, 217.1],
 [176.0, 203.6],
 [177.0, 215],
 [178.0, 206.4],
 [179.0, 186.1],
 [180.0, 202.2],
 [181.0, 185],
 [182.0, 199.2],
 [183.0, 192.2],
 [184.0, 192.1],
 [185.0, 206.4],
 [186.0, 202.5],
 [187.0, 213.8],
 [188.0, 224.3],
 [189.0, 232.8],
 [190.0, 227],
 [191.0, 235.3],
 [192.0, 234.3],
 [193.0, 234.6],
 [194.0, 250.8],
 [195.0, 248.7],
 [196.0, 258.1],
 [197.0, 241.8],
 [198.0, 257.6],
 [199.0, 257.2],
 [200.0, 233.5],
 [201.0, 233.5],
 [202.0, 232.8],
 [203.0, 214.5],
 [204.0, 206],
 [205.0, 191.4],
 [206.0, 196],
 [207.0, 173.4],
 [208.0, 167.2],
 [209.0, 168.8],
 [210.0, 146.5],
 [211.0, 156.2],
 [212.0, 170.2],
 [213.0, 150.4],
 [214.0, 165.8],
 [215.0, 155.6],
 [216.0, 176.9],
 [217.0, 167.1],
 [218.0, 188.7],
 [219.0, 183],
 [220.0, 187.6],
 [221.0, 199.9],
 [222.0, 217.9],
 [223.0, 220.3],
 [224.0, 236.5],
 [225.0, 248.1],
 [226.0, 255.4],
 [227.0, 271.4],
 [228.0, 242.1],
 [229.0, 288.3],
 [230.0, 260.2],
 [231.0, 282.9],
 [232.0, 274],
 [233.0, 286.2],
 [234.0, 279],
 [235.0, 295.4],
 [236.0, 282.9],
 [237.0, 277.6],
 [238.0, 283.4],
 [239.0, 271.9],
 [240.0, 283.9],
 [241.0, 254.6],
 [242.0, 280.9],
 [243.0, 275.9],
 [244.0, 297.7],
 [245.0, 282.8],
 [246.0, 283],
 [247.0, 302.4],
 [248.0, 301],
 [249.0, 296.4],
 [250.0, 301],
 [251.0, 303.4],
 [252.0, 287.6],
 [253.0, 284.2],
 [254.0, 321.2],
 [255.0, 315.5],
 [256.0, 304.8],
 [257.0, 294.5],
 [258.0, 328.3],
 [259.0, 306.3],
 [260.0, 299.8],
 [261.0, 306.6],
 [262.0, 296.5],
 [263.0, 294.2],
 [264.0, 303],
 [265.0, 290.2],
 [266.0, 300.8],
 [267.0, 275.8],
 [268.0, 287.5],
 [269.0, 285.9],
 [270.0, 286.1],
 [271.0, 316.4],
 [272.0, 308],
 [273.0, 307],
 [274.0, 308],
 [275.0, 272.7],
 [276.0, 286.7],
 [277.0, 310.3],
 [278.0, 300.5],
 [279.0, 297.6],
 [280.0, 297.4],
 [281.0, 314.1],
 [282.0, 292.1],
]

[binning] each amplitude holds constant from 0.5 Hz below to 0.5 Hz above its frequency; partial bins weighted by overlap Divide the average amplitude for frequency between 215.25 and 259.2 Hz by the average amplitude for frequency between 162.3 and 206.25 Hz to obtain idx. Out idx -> 1.2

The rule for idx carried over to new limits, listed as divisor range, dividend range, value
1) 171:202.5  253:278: 1.35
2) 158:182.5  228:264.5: 1.19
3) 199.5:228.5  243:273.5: 1.50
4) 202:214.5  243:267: 1.68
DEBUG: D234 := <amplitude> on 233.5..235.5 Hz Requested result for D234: 287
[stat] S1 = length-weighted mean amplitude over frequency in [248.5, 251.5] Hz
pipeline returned 300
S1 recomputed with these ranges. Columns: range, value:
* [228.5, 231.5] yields 277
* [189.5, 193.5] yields 233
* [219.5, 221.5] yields 194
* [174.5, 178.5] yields 211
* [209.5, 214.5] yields 158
